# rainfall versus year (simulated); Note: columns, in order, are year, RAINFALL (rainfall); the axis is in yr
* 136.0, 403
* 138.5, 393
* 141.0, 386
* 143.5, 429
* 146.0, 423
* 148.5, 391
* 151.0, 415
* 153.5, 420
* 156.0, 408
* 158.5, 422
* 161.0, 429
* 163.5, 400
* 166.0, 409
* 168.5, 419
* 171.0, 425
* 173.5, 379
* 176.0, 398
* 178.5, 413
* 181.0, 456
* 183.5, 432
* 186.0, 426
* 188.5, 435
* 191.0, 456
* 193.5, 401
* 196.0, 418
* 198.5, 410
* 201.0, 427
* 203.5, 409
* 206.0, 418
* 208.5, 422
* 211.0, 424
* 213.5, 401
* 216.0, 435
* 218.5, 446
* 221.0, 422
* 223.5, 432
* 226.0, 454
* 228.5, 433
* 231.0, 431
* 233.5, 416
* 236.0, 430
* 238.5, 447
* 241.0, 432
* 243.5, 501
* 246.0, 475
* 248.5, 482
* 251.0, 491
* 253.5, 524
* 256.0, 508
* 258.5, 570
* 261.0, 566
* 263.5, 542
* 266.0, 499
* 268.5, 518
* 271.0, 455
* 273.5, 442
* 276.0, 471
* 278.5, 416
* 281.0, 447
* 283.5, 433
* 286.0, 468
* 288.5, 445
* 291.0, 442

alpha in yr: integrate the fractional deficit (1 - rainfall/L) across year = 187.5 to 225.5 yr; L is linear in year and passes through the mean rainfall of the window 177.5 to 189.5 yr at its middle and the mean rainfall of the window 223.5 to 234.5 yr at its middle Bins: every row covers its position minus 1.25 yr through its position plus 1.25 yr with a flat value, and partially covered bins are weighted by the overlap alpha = 0.8 yr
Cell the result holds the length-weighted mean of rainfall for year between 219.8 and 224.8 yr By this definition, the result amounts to 427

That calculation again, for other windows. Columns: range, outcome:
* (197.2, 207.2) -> 416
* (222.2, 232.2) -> 437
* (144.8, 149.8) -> 407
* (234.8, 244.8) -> 453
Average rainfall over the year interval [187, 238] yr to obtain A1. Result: 426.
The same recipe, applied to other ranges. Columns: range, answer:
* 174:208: 422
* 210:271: 470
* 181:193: 437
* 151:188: 417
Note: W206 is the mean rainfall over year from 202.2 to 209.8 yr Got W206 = 416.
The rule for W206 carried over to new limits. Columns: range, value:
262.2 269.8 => 520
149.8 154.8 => 417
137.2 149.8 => 404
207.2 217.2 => 420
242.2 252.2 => 487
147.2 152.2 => 403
